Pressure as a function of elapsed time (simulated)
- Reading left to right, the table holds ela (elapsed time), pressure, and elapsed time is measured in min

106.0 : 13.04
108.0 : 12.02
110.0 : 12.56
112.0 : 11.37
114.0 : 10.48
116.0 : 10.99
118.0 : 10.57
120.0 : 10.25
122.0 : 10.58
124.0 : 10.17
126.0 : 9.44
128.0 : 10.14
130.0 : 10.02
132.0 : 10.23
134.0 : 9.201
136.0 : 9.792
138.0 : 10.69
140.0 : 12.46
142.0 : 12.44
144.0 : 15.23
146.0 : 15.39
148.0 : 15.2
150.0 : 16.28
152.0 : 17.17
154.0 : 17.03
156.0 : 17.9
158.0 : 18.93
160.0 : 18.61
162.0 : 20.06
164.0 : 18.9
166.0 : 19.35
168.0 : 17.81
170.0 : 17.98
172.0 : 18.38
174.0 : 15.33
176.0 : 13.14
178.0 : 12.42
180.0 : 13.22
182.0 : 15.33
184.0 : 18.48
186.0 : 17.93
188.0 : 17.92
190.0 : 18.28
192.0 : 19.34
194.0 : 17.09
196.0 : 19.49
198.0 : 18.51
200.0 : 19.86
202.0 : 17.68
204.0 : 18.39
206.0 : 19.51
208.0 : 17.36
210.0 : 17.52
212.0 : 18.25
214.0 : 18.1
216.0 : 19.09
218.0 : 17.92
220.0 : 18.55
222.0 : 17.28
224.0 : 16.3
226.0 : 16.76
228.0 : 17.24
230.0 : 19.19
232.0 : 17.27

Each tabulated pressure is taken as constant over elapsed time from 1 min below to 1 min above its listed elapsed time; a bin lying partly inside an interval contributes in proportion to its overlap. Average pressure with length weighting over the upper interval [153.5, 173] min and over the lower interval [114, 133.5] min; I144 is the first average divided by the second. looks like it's 1.81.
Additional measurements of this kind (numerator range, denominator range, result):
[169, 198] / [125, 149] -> 1.44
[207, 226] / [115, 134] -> 1.74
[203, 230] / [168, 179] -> 1.14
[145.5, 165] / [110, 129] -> 1.67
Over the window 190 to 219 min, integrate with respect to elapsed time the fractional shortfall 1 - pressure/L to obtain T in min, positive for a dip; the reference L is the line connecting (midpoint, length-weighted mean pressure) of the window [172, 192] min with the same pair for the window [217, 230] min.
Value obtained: -2.74 min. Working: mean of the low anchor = 16.1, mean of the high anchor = 17.5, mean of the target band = 18.4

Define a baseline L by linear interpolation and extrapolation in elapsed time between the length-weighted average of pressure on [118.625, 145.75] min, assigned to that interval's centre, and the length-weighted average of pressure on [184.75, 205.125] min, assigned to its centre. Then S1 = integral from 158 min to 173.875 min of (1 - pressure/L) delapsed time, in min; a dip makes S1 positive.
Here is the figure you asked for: -3.8 min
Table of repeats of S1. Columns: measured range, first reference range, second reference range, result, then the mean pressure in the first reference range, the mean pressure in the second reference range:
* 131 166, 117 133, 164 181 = -4.91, 10.2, 16.1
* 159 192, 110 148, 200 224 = -4.63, 11.2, 18.1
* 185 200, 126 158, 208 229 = -2.09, 13.3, 17.7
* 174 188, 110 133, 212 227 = -0.36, 10.5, 17.8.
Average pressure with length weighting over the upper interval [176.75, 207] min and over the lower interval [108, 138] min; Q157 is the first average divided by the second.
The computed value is 1.67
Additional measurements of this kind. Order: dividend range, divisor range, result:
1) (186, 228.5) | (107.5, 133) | 1.70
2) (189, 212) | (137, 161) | 1.18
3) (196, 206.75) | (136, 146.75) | 1.46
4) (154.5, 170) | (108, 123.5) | 1.70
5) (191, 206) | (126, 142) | 1.79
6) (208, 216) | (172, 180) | 1.27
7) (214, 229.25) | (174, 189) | 1.14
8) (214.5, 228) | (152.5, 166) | 0.95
